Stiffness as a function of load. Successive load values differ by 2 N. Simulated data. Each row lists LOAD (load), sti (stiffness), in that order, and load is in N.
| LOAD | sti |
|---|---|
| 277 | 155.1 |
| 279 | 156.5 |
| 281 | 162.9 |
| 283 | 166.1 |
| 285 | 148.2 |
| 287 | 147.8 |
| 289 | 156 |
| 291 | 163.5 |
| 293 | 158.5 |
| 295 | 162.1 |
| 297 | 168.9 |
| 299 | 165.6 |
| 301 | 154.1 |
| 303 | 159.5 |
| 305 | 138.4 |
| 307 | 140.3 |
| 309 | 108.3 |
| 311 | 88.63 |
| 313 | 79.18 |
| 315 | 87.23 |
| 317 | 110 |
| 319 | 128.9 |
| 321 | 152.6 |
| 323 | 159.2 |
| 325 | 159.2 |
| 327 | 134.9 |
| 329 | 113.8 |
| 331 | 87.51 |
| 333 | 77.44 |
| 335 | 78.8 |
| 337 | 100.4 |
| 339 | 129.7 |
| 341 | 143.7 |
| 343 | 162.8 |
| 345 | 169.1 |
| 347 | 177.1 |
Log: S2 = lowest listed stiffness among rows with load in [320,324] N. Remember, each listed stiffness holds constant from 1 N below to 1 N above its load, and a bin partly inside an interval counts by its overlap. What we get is 152.6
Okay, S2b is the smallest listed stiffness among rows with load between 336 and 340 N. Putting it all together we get 100.4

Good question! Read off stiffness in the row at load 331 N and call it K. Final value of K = 87.51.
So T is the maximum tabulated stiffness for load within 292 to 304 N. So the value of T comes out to 168.9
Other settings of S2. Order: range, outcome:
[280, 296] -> 147.8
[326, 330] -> 113.8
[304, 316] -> 79.18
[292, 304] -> 154.1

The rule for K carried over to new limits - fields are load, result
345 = 169.1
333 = 77.44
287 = 147.8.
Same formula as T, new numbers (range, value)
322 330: 159.2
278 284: 166.1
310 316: 88.63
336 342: 143.7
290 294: 163.5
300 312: 159.5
